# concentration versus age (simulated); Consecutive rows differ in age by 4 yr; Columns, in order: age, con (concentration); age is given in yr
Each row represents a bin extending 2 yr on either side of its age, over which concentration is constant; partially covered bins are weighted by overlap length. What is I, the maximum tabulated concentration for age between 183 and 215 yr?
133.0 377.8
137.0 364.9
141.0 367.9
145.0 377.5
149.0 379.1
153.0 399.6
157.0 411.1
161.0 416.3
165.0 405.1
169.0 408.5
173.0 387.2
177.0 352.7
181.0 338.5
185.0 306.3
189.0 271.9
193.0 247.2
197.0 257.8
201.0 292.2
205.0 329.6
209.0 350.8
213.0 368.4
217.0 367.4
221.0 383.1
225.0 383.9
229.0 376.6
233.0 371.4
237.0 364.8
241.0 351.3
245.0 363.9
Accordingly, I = 368.4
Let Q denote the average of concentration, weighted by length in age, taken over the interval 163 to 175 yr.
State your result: 400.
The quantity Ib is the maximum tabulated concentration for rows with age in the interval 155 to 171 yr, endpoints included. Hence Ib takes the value 416.3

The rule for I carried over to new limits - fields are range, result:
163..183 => 408.5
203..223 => 383.1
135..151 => 379.1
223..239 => 383.9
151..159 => 411.1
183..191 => 306.3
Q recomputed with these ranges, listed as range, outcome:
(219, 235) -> 379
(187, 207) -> 280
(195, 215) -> 320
